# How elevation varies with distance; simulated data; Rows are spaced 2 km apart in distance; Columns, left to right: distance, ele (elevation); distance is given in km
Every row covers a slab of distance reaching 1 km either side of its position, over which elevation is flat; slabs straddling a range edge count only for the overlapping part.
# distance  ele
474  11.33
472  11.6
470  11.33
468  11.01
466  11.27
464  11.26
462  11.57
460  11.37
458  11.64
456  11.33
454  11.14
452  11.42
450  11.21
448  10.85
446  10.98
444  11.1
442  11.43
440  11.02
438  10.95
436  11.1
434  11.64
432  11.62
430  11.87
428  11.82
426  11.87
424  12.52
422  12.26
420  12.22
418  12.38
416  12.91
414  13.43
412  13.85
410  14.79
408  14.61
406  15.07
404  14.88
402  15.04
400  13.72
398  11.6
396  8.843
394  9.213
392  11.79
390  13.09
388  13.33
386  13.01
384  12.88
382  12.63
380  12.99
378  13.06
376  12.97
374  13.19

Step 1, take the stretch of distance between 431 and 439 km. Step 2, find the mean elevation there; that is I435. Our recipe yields 11.3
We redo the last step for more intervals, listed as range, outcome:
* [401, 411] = 14.9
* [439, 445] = 11.2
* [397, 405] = 13.8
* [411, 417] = 13.4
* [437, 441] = 11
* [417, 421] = 12.3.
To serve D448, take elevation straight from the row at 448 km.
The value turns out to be 10.85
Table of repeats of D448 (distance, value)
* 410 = 14.79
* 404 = 14.88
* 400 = 13.72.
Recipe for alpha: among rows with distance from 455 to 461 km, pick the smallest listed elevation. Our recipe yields 11.33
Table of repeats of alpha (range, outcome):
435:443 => 10.95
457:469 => 11.01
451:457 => 11.14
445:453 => 10.85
